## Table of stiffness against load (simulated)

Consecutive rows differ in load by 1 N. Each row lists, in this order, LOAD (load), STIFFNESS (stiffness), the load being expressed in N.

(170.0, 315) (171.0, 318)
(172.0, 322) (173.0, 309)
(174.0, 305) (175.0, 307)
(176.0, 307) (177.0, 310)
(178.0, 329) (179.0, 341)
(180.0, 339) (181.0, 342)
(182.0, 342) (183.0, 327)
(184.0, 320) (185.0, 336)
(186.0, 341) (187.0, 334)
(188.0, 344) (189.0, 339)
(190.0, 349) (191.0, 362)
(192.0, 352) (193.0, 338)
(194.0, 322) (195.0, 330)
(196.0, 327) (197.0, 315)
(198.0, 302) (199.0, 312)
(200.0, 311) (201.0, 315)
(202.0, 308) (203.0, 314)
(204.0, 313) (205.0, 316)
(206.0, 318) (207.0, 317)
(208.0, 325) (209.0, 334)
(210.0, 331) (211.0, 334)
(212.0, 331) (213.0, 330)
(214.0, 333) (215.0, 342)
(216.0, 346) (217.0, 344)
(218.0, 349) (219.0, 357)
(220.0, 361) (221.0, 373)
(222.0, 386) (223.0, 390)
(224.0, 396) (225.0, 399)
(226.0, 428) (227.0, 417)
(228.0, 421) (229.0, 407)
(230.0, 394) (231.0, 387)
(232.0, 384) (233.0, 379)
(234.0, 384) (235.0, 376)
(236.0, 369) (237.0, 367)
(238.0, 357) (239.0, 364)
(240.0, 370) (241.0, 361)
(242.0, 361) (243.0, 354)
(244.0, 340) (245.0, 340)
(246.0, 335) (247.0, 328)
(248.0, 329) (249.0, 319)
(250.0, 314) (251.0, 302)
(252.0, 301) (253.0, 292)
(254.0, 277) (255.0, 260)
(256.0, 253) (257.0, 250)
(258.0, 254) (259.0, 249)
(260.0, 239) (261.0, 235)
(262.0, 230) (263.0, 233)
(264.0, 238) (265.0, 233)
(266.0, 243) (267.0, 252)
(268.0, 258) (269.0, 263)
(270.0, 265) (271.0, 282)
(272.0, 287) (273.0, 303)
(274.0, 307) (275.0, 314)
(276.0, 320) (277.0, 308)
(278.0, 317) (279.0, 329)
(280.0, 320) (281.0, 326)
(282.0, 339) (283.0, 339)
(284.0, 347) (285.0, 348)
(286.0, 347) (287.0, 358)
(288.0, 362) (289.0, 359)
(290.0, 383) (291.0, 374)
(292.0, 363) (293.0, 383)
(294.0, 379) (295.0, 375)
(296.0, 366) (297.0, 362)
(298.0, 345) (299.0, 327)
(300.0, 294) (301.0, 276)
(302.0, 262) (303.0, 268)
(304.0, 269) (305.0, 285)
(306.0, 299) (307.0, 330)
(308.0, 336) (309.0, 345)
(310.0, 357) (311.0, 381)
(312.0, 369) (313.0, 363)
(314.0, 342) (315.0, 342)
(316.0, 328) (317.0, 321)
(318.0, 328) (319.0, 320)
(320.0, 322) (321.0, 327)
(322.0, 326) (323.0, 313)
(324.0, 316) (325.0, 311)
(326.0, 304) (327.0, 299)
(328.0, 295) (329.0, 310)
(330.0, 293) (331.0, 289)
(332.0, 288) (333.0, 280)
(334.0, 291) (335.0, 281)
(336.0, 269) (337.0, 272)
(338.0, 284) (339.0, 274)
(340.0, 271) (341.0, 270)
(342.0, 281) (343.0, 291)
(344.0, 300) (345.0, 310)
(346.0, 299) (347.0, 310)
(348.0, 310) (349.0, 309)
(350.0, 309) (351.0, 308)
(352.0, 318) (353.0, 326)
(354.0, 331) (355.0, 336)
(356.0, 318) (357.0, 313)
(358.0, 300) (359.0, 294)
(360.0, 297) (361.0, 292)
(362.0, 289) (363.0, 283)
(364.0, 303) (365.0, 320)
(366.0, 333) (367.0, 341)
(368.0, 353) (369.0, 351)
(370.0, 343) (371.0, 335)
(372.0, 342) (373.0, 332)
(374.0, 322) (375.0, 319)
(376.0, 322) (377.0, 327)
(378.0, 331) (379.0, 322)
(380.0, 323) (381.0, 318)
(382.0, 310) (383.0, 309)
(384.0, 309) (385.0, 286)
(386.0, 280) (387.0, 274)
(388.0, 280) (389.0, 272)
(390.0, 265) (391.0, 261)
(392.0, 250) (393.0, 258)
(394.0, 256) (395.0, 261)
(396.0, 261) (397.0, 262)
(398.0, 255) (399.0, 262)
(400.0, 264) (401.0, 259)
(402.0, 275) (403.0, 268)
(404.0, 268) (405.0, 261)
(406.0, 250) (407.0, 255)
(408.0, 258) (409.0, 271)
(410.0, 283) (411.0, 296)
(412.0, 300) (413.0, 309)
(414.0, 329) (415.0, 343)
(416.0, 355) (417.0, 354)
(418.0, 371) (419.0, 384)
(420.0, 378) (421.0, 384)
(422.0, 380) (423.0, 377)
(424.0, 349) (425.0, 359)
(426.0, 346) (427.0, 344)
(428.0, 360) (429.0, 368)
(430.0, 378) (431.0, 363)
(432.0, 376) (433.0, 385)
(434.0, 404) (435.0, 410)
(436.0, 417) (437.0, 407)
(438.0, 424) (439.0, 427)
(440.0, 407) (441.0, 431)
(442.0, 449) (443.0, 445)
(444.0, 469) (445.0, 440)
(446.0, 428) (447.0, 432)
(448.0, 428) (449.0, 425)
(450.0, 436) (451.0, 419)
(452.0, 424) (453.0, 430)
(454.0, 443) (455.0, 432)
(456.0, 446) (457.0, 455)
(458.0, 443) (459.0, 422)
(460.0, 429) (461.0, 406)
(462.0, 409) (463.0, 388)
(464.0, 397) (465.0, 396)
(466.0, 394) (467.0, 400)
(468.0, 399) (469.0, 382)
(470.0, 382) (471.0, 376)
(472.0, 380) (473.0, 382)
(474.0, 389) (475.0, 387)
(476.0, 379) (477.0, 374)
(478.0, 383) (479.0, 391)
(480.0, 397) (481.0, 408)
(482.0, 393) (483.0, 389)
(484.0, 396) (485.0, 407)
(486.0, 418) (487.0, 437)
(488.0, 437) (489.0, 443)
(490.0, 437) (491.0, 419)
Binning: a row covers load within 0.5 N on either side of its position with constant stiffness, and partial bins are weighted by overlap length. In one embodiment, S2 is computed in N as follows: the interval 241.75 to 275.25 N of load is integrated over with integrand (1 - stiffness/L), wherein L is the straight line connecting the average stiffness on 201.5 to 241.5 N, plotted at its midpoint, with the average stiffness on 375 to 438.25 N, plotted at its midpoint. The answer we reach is 6.6 N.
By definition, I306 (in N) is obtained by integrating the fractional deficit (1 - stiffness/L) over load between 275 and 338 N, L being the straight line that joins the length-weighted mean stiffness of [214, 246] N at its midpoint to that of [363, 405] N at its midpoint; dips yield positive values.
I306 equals 1.9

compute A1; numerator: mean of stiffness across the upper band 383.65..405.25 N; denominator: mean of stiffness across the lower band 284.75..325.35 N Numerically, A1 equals 0.80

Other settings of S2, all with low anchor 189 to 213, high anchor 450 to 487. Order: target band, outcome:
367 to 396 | 5.7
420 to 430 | 0.7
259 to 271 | 3.4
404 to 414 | 2.8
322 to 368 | 8.3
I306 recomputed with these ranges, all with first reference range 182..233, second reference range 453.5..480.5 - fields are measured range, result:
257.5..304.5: 7.3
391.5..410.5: 6.2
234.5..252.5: 0.6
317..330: 2.0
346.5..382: 5.7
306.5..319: 0.9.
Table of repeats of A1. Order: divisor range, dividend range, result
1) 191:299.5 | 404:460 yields 1.15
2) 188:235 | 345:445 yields 0.93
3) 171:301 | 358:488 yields 1.07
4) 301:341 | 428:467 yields 1.35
